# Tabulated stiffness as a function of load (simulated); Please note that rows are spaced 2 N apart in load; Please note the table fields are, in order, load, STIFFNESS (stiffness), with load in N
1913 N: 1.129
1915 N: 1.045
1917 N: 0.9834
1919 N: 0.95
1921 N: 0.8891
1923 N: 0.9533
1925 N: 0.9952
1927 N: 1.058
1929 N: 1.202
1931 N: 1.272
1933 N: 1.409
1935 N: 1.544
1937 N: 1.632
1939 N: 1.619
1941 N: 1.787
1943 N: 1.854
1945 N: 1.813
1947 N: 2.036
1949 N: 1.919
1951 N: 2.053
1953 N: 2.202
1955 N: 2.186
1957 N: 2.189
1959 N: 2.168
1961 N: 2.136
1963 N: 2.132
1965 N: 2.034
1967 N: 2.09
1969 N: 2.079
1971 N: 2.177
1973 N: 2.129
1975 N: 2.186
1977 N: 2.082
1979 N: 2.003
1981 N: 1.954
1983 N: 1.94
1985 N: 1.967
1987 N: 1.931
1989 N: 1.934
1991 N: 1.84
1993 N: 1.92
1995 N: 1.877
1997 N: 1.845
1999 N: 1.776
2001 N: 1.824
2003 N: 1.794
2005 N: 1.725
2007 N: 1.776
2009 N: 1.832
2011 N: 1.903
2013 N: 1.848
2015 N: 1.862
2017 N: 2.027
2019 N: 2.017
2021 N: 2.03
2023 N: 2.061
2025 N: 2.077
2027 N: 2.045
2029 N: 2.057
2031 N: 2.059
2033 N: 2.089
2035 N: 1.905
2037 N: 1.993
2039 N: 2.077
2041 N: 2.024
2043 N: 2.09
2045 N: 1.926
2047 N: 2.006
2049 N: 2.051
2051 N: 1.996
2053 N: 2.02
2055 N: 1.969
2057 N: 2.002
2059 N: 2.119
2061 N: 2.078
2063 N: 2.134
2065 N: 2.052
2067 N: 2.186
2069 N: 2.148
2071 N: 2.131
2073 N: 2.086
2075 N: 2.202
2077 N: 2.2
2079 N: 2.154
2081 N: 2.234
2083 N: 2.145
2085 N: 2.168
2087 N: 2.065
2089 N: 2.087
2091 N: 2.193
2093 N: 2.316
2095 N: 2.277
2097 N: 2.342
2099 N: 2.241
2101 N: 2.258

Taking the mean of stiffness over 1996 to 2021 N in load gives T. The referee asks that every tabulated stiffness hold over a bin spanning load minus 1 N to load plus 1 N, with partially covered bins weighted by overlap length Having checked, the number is 1.86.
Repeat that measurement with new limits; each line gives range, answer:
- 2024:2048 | 2.03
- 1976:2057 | 1.95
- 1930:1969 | 1.9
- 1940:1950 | 1.88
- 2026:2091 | 2.08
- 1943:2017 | 1.98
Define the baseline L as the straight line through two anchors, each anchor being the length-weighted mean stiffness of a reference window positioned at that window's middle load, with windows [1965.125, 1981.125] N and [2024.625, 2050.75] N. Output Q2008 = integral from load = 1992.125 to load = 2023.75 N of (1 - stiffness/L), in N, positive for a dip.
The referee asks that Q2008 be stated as 2.7 N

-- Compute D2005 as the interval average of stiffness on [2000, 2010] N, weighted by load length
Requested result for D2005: 1.79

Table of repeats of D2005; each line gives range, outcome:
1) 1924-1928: 1.03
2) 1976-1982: 2.01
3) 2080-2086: 2.18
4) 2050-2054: 2.01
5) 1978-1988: 1.96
